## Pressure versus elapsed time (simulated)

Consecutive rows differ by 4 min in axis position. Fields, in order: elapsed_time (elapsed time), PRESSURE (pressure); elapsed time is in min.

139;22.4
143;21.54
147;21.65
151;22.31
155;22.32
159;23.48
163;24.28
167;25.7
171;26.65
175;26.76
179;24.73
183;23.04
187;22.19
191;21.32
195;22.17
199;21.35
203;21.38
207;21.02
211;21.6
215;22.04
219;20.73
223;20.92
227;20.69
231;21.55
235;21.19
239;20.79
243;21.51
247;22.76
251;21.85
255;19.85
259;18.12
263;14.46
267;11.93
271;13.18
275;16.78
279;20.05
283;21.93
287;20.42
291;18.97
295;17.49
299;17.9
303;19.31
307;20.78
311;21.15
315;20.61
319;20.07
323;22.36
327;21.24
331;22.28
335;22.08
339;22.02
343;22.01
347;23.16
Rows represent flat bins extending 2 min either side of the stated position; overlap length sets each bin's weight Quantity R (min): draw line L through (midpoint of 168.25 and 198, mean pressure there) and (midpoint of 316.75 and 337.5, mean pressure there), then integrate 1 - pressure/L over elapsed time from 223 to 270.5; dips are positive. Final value 7.2 min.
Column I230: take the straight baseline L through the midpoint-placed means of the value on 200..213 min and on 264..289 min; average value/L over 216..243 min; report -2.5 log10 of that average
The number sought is -0.06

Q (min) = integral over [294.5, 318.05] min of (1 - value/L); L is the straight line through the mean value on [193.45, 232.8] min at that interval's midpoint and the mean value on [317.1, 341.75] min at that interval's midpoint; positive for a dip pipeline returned 2.1 min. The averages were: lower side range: 21.3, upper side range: 21.7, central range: 19.7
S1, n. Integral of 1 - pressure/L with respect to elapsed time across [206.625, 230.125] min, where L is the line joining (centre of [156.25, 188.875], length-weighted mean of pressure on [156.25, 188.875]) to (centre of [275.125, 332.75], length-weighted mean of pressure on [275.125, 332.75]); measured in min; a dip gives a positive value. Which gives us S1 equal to 1.9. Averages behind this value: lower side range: 24.6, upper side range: 20.2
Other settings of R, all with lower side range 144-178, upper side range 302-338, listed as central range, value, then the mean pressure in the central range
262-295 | 6.9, 17.3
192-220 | 2.1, 21.5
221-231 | 0.8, 21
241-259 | 1.1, 21.1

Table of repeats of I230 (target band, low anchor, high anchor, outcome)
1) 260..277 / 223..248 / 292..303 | 0.34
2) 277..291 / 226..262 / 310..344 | 0.03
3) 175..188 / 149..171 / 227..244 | -0.04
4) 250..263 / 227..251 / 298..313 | 0.12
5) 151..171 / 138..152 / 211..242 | -0.11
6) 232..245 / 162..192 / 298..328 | 0.07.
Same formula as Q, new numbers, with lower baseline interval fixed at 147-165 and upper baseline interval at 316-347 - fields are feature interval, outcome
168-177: -1.5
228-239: 0.6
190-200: 0.4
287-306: 2.8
